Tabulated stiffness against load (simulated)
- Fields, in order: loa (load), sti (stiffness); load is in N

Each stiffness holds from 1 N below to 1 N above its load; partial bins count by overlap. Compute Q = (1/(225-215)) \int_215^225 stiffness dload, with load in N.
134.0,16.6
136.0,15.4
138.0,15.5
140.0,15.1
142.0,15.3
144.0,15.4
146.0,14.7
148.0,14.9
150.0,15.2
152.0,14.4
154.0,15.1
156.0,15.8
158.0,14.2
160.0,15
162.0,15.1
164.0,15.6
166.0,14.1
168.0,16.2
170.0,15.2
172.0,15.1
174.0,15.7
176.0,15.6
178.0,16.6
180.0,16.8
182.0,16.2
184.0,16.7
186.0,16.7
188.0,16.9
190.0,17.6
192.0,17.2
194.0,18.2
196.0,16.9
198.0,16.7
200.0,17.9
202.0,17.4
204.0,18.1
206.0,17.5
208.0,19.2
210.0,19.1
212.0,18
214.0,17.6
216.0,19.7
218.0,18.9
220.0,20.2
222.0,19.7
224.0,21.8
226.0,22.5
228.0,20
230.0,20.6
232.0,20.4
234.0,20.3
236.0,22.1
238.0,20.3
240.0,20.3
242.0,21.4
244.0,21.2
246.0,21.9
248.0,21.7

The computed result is 20.1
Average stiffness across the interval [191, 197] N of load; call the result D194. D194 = 17.4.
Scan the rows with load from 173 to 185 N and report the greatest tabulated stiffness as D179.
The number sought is 16.8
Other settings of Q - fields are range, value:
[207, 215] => 18.5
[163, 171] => 15.3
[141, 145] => 15.4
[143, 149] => 15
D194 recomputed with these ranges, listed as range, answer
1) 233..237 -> 21.2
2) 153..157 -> 15.4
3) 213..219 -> 18.7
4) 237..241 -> 20.3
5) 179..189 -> 16.7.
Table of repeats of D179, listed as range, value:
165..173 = 16.2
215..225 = 21.8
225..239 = 22.5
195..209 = 19.2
